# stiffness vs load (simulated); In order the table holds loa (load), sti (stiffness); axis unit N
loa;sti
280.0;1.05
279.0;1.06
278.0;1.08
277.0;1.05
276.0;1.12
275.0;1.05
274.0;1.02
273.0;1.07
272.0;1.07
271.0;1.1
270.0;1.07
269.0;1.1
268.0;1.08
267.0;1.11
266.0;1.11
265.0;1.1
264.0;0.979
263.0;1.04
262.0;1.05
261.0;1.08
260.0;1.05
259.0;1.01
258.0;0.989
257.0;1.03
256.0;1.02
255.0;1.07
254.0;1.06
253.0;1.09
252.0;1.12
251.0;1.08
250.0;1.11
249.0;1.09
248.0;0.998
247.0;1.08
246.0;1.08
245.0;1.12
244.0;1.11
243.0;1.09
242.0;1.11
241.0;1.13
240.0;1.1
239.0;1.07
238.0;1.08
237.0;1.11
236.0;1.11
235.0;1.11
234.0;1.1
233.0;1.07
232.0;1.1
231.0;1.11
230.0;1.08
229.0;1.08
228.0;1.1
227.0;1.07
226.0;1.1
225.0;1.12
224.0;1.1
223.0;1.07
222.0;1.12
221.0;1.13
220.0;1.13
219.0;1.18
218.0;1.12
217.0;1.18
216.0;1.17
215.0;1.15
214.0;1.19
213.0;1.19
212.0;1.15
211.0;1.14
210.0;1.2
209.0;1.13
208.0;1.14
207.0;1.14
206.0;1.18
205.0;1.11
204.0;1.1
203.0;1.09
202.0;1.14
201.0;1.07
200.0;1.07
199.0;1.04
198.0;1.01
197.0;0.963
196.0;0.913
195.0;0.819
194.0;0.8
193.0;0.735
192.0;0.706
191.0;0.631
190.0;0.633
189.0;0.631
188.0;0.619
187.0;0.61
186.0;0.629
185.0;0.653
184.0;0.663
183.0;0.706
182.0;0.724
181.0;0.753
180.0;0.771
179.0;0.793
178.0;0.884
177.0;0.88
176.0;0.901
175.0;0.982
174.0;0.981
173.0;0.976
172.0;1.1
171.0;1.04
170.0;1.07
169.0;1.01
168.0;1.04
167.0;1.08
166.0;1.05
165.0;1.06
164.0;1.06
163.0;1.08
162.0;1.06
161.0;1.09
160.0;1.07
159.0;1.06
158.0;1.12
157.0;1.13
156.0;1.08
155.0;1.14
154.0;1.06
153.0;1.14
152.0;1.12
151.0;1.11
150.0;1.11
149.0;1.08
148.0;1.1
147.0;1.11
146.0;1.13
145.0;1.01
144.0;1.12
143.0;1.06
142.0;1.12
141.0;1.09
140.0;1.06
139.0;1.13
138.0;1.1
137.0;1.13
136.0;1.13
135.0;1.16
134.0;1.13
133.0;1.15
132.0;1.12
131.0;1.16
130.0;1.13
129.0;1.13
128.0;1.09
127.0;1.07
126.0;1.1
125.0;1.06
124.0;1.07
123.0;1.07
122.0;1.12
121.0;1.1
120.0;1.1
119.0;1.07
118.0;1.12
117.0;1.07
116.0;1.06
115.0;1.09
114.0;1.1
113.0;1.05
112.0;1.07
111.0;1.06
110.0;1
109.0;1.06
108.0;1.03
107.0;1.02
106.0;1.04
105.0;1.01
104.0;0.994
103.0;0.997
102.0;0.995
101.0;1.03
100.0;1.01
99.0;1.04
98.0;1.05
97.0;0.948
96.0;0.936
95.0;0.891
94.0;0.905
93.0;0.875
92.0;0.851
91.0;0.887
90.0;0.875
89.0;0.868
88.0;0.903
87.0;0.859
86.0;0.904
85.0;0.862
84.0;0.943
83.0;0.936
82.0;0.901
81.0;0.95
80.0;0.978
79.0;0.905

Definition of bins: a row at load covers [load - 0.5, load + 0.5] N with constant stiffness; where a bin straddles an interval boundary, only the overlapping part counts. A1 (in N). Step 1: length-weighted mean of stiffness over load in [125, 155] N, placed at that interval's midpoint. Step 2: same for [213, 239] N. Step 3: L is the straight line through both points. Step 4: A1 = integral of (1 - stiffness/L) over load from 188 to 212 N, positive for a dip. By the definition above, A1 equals 3.1 N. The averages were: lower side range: 1.11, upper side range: 1.12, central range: 0.97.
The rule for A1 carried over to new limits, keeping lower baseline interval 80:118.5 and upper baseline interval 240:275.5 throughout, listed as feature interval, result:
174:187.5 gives 3.3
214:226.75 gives -1.0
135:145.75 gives -1.0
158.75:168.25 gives -0.5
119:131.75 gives -1.4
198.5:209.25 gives -0.7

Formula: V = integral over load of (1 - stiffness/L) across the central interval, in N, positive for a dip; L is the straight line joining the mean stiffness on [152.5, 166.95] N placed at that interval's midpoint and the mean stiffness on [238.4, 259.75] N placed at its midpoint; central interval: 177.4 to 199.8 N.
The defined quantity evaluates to 6.6 N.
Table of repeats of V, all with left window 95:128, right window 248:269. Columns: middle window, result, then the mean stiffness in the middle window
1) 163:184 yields 2.3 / 0.94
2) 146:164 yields -0.8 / 1.1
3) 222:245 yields -0.8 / 1.1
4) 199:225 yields -1.9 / 1.13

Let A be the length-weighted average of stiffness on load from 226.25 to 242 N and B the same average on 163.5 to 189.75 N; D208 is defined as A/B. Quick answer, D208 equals 1.26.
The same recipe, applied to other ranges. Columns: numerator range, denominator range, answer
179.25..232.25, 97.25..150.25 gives 0.91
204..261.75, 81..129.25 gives 1.10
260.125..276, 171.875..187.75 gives 1.33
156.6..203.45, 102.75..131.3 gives 0.85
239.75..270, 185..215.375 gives 1.12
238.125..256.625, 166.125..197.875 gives 1.30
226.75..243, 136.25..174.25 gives 1.01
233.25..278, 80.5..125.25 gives 1.08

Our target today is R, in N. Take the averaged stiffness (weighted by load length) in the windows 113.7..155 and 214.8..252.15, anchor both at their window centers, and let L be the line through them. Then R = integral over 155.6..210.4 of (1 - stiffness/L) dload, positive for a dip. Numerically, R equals 7.9 N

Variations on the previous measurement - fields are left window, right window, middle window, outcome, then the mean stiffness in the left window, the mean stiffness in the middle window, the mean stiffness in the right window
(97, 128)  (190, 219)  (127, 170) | -1.98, 1.05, 1.1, 1.04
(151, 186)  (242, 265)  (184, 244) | -0.01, 0.977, 1.03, 1.06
